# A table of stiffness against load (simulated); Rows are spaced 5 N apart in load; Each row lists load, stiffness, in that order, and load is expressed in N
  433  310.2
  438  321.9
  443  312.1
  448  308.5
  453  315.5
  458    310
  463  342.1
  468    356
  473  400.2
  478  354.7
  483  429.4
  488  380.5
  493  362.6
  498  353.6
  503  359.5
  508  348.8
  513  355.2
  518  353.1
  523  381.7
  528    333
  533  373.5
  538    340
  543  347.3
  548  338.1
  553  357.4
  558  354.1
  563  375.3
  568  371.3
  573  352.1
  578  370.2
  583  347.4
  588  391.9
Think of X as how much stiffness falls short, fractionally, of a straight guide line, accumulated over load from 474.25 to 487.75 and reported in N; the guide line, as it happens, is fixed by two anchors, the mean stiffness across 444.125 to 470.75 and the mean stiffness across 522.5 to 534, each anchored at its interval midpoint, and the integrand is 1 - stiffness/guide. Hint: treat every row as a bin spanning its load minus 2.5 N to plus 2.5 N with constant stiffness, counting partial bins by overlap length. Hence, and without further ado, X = -2.2 N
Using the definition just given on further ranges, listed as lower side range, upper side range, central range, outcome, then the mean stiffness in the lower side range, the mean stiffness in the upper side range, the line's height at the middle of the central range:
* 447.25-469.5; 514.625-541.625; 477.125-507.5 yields -2.9 N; 326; 356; 341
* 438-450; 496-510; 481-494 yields -1.9 N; 313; 354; 343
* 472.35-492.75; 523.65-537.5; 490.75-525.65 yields 1.0 N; 387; 355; 370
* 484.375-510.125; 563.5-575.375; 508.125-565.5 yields 1.4 N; 364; 364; 364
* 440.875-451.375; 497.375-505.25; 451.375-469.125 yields -0.4 N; 311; 357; 323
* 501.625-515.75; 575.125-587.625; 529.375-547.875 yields 0.4 N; 354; 364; 358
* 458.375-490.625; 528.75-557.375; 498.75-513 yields 0.3 N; 373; 350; 362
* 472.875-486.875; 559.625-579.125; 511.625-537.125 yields 1.4 N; 392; 366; 380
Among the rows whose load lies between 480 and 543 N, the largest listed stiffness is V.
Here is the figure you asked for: 429.4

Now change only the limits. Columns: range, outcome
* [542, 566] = 375.3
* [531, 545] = 373.5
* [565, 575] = 371.3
